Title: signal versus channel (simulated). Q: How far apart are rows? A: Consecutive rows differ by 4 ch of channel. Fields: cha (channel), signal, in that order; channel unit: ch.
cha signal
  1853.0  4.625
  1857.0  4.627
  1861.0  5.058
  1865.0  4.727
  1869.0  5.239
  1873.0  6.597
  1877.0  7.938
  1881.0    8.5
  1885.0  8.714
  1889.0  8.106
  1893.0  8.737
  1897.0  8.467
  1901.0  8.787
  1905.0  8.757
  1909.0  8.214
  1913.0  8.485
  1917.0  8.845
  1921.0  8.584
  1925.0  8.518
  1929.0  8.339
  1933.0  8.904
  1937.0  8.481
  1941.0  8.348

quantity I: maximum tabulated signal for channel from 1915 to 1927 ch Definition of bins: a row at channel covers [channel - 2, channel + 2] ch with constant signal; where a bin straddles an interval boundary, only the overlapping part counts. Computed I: 8.845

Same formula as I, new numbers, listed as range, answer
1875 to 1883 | 8.5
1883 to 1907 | 8.787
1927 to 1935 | 8.904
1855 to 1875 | 6.597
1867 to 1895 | 8.737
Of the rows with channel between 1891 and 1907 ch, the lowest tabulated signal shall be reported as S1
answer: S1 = 8.467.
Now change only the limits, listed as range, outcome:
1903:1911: 8.214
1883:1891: 8.106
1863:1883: 4.727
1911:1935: 8.339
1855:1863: 4.627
